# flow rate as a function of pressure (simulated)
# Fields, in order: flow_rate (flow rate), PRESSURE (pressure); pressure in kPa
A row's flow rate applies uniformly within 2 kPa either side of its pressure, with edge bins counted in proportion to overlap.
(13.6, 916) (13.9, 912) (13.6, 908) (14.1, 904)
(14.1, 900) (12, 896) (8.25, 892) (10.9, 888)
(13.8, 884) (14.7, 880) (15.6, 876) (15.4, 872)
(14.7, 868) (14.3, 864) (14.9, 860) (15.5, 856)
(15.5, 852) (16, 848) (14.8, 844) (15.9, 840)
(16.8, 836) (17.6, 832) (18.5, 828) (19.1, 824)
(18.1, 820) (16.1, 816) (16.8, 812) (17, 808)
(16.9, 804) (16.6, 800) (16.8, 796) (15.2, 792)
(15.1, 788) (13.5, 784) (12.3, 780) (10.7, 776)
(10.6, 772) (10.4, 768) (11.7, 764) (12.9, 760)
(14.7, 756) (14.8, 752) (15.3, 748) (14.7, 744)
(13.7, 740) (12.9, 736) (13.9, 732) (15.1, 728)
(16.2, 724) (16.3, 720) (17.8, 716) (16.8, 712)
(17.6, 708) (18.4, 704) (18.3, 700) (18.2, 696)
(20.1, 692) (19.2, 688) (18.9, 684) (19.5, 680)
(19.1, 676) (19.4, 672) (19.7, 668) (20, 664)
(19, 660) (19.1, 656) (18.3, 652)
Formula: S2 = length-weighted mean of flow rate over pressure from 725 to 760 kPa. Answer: 14.4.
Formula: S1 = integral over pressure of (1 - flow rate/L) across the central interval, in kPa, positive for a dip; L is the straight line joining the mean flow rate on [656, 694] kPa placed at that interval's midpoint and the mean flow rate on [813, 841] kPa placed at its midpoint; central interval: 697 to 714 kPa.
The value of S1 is 1.1 kPa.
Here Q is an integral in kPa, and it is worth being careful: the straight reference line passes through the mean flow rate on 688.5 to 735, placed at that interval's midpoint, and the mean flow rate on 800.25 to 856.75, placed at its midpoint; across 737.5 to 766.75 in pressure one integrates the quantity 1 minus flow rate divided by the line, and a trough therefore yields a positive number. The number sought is 5.4 kPa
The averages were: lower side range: 17.1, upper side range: 16.8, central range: 13.9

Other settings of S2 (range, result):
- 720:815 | 14.3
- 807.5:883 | 16.1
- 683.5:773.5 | 15.6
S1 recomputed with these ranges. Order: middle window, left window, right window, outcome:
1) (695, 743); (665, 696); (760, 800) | 2.2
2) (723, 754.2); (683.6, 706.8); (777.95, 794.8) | 3.9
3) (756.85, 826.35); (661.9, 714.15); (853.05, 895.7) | 5.3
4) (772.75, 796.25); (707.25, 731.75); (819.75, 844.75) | 4.7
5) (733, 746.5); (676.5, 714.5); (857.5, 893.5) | 2.7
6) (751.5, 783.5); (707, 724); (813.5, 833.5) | 9.6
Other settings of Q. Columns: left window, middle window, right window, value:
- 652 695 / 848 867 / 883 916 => -1.7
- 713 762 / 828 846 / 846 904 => -2.9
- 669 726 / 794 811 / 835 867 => -0.5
